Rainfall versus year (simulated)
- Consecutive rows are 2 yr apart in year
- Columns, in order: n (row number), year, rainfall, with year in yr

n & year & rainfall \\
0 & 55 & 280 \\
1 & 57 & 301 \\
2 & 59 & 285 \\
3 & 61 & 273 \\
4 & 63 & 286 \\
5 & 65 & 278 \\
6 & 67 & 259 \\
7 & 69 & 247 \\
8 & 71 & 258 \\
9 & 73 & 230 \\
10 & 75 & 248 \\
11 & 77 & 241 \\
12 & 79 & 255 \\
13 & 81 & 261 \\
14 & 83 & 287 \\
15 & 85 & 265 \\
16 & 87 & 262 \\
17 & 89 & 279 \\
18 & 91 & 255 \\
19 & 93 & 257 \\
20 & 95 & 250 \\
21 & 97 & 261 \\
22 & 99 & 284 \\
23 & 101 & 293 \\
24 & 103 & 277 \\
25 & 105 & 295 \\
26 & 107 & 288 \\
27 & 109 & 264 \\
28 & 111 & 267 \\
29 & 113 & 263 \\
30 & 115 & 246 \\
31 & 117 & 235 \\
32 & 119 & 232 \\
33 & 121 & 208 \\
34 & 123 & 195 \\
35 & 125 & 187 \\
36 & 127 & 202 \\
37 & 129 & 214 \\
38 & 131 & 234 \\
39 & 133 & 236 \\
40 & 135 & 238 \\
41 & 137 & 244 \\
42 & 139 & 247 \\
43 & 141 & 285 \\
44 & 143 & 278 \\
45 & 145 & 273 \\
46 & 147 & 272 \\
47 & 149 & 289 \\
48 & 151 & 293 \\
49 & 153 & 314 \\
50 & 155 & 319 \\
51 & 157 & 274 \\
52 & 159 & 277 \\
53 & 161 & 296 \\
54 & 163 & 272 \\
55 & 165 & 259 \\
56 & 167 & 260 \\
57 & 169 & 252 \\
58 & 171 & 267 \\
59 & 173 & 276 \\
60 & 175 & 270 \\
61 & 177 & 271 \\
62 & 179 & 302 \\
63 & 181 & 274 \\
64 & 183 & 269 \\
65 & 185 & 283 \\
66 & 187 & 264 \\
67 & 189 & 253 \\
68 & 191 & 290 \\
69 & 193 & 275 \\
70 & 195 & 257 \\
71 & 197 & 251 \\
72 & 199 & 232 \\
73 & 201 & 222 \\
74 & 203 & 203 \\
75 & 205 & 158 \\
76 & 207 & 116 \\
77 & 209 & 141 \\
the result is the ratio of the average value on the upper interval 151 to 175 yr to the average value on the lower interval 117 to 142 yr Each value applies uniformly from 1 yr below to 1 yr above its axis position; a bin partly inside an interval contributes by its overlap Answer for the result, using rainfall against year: 1.23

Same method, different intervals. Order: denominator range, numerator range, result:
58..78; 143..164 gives 1.10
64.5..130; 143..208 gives 1.04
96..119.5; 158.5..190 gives 1.01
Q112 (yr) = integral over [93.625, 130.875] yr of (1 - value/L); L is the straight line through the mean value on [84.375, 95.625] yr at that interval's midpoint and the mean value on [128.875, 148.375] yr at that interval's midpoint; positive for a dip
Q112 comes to 1.6 yr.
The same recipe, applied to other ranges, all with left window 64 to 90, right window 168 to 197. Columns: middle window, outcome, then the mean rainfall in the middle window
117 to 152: 3.1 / 243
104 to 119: 0.0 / 263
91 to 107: -0.7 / 274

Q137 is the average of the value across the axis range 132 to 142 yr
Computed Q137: 250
